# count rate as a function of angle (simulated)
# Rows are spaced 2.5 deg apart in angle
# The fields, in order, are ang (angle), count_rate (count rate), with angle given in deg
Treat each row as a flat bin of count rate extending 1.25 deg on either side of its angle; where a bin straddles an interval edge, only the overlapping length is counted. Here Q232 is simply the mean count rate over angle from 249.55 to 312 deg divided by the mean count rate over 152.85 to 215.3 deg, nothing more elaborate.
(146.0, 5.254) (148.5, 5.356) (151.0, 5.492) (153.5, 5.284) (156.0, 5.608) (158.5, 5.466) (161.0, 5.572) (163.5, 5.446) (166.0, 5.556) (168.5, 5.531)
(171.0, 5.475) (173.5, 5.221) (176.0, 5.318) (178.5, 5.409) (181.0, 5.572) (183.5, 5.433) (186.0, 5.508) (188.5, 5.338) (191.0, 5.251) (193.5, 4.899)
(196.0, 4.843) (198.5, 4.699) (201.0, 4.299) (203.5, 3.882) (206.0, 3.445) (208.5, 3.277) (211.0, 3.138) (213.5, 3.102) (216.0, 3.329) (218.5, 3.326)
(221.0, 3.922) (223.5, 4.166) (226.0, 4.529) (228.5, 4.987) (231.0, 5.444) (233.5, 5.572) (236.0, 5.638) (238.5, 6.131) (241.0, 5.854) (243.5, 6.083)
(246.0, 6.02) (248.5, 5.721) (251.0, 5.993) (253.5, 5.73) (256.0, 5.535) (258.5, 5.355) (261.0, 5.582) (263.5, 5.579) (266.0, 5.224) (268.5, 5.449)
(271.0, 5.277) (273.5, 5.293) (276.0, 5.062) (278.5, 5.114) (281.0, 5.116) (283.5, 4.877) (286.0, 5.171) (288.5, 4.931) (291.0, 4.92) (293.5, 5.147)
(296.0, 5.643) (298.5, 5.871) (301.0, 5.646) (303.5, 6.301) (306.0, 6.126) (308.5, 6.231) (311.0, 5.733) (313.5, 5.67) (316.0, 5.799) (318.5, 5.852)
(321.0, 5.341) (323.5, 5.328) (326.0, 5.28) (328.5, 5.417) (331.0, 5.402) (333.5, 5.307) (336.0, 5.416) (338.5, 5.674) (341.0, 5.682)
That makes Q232 1.12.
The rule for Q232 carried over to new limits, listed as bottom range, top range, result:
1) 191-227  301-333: 1.44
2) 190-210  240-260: 1.35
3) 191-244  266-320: 1.22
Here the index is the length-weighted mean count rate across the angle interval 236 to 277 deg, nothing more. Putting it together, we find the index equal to 5.62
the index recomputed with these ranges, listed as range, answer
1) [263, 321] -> 5.48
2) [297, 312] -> 5.98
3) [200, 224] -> 3.56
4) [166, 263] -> 4.97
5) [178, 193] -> 5.39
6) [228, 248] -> 5.74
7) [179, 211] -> 4.66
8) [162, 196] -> 5.36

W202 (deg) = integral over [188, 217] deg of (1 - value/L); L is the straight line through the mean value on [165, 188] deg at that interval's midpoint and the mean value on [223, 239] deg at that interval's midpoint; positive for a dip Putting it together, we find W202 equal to 6.7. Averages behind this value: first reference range 5.44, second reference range 5.22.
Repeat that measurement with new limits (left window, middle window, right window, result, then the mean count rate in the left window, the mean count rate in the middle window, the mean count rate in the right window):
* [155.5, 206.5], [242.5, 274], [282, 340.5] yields -1.4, 5.15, 5.61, 5.53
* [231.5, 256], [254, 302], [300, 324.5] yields 4.2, 5.83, 5.31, 5.81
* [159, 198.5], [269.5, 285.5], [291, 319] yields 1.6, 5.34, 5.13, 5.78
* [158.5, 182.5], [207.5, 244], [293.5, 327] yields 6.7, 5.46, 4.54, 5.74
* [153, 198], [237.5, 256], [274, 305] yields -2.0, 5.36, 5.9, 5.32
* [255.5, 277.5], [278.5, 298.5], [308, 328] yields 1.1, 5.36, 5.16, 5.62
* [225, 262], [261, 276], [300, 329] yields 0.8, 5.62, 5.36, 5.74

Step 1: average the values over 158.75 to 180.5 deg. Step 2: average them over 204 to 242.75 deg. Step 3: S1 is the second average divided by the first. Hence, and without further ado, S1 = 0.8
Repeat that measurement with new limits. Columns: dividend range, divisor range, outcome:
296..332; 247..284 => 1.06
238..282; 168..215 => 1.18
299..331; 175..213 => 1.23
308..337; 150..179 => 1.02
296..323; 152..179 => 1.07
